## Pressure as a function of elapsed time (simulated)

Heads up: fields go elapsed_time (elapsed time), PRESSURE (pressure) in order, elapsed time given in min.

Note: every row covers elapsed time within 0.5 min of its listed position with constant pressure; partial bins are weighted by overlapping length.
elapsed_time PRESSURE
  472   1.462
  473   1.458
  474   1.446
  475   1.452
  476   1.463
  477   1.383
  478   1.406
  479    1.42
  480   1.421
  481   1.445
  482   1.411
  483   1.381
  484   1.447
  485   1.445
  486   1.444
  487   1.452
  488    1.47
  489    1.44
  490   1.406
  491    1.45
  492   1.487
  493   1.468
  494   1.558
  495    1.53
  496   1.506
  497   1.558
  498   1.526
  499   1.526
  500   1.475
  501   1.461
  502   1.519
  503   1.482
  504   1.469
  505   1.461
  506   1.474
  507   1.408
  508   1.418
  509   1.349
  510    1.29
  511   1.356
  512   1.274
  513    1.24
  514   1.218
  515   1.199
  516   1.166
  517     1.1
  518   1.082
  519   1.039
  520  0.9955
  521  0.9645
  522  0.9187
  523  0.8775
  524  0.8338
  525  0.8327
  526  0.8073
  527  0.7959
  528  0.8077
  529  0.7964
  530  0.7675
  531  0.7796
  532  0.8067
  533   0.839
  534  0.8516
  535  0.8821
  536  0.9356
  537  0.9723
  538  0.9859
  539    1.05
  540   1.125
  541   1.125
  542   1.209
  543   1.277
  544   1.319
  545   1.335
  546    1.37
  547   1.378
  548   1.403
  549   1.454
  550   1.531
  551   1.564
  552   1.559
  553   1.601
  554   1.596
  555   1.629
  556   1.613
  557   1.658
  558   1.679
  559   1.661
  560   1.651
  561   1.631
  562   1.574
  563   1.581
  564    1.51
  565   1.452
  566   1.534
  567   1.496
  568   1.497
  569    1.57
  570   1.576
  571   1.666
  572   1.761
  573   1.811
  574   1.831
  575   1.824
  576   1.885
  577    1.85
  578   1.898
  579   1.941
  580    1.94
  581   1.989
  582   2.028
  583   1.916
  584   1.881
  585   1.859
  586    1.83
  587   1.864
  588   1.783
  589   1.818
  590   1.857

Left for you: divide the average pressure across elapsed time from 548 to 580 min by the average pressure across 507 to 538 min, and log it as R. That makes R 1.63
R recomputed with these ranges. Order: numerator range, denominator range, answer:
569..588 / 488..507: 1.24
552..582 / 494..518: 1.22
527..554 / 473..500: 0.78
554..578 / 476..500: 1.13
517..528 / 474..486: 0.64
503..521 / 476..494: 0.88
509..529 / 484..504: 0.70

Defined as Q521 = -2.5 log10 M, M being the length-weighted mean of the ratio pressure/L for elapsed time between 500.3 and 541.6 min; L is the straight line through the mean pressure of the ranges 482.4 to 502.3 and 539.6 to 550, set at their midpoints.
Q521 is 0.26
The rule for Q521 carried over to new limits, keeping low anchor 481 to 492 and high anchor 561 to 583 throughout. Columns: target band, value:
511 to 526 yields 0.41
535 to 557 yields 0.23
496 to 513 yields 0.05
